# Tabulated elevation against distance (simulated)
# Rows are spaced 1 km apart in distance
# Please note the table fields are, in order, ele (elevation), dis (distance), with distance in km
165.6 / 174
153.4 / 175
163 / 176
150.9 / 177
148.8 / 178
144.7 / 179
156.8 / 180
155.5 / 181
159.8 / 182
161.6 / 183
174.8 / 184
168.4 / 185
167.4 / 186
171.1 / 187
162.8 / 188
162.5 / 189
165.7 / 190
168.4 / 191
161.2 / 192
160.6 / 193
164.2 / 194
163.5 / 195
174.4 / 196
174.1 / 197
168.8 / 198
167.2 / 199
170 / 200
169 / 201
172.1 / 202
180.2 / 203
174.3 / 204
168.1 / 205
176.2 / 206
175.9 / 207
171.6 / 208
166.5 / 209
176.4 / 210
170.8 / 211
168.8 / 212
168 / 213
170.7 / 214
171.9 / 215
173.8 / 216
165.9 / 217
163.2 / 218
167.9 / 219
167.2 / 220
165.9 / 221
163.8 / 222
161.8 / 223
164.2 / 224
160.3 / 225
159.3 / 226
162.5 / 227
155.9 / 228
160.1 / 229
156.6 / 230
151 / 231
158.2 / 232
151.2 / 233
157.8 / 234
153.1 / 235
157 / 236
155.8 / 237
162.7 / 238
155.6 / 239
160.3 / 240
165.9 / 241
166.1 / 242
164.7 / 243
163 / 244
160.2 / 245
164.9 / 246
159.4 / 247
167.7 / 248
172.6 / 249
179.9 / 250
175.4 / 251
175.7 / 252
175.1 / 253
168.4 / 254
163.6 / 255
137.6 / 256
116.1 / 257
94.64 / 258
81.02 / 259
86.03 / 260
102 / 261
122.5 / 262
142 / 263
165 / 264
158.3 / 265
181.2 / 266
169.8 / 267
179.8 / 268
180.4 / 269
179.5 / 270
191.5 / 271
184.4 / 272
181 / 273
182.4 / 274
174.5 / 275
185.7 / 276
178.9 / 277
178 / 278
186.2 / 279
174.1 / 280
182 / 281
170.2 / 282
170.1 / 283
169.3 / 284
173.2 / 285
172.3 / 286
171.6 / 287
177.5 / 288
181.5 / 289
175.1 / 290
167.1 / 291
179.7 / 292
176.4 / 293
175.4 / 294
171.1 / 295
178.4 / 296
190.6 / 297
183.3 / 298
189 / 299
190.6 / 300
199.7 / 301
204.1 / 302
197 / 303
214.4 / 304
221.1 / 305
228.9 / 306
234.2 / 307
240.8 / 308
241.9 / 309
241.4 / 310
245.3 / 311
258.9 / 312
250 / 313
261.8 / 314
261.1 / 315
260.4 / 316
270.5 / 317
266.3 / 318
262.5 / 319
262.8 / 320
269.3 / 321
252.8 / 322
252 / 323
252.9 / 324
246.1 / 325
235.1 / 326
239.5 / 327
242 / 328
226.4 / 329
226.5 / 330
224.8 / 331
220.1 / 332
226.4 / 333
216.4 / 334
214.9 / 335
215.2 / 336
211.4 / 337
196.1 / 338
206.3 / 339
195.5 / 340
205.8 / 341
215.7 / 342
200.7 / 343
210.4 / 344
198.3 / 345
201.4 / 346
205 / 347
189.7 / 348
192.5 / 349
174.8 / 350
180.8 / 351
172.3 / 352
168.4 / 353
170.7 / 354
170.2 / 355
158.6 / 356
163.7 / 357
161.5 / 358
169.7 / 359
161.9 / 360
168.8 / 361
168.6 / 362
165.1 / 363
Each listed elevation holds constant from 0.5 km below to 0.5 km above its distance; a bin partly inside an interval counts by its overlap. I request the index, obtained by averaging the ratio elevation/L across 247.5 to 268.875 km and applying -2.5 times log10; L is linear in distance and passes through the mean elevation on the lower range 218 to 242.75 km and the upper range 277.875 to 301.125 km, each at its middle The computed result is 0.134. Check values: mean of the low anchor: 160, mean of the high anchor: 178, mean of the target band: 149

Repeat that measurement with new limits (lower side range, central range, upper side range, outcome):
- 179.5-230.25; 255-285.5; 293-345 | 0.250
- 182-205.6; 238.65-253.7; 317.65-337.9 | 0.168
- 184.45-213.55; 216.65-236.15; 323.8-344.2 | 0.124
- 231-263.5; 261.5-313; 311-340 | 0.046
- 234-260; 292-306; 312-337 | 0.118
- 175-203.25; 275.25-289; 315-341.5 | 0.198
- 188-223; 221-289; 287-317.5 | 0.178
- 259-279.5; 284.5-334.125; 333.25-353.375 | -0.199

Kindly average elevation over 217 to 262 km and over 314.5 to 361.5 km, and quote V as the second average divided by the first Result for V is 1.4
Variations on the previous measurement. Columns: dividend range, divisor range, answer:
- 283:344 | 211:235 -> 1.33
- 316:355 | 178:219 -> 1.31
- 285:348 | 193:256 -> 1.31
